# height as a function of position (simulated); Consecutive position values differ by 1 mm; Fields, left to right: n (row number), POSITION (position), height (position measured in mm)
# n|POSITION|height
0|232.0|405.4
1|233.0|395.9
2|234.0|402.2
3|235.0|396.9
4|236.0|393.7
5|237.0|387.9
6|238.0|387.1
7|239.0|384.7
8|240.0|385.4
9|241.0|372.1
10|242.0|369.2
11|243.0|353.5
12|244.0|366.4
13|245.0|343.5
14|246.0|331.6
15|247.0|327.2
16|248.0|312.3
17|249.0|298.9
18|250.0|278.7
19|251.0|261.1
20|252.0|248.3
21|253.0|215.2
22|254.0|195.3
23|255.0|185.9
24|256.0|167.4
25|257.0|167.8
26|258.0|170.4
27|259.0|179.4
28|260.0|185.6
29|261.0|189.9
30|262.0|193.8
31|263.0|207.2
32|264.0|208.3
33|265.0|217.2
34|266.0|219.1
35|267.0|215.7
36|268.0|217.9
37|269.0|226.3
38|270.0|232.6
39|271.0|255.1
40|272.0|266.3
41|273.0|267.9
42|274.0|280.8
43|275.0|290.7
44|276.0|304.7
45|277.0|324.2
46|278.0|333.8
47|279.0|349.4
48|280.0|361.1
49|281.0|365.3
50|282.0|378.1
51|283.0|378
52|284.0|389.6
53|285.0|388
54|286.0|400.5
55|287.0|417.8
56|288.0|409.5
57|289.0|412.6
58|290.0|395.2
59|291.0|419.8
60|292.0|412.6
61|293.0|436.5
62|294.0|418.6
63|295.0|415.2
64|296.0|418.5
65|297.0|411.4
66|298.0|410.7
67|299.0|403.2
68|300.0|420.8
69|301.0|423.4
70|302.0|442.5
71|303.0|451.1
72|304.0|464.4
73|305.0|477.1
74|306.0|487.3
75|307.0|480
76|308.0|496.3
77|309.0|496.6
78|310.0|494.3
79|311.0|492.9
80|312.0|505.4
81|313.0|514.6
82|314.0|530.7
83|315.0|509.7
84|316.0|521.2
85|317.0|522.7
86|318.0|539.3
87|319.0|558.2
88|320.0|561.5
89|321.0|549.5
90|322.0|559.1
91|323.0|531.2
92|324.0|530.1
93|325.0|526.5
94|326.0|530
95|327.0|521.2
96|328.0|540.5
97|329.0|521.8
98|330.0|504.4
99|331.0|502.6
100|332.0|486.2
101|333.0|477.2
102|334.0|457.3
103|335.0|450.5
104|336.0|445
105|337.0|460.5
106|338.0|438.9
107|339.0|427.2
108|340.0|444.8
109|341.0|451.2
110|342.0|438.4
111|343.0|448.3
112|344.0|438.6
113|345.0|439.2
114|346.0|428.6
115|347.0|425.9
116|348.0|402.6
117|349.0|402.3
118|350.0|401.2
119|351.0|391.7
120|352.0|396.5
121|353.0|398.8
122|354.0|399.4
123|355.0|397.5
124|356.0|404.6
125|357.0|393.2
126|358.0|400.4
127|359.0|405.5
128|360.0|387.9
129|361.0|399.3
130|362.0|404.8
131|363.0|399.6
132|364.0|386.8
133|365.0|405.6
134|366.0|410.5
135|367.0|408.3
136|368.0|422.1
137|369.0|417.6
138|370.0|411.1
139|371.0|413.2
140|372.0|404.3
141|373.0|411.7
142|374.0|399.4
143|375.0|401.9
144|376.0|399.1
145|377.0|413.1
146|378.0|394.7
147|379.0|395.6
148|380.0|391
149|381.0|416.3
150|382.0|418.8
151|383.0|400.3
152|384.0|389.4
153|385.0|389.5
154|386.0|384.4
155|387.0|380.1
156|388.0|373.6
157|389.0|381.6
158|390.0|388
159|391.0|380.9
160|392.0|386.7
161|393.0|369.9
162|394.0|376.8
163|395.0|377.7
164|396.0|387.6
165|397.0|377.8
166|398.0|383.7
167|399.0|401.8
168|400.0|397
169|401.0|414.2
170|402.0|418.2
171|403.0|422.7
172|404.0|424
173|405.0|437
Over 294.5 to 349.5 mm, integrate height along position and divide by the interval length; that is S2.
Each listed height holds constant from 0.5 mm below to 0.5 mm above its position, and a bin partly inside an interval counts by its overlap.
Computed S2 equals 477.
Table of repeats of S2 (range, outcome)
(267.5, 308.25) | 378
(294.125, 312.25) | 454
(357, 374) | 405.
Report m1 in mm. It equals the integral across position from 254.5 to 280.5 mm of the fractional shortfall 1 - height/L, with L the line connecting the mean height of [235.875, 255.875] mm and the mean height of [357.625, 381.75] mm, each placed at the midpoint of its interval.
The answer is 7.3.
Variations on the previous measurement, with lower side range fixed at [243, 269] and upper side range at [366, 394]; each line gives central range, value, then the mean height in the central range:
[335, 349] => -3.5 mm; 437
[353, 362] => -0.7 mm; 399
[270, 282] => -2.0 mm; 309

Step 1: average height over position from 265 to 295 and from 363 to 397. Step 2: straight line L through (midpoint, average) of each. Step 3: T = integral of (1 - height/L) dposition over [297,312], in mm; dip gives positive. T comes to -4.7 mm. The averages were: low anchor 336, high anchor 396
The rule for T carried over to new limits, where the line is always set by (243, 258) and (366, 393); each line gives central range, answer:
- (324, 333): -4.43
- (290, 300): -3.38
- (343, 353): -1.35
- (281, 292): -3.51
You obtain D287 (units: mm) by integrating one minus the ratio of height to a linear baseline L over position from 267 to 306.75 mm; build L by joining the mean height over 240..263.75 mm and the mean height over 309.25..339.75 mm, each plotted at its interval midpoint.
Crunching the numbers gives 1.0 mm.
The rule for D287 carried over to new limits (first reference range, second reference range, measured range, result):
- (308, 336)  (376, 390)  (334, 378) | 3.2 mm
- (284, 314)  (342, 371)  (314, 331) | -4.1 mm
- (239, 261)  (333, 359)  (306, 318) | -4.4 mm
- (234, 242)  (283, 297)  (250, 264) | 6.9 mm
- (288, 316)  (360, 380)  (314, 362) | -3.9 mm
